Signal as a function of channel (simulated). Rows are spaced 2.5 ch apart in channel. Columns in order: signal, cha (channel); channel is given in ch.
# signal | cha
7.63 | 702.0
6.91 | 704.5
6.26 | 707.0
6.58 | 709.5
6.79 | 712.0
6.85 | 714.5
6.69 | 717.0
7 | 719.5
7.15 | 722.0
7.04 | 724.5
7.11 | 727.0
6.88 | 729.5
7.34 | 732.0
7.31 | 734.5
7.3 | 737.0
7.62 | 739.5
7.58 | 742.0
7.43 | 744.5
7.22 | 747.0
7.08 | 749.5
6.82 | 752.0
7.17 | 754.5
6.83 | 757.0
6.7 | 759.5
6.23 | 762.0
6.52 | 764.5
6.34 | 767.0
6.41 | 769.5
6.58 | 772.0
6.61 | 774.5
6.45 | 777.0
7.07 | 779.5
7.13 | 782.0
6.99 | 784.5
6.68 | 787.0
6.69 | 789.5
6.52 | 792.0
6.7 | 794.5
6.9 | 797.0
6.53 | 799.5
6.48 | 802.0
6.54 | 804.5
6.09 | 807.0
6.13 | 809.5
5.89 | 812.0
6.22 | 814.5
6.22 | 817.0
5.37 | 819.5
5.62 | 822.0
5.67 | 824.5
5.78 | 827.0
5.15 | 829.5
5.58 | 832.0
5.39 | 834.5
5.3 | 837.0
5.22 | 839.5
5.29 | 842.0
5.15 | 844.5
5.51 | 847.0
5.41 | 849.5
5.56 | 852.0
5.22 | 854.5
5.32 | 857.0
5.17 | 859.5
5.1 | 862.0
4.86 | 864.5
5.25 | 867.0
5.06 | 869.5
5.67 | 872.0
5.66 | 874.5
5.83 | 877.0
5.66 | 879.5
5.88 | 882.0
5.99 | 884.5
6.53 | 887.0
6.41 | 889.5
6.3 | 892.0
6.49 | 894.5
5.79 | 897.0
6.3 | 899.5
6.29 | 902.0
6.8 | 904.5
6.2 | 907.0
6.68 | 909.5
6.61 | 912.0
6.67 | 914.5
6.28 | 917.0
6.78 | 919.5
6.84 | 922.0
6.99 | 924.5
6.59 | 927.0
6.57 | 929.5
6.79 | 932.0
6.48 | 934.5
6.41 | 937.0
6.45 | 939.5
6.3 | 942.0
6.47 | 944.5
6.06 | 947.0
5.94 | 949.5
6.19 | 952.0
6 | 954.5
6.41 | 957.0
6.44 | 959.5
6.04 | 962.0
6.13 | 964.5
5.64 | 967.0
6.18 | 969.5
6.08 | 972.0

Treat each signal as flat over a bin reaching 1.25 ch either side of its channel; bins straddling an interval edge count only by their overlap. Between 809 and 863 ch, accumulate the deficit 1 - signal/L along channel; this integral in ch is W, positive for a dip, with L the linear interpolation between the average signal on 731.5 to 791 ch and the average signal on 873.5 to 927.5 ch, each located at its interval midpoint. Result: 9.0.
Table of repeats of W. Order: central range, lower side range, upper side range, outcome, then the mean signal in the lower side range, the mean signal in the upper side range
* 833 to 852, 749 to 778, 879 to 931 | 3.42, 6.64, 6.42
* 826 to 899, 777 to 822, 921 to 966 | 9.64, 6.45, 6.39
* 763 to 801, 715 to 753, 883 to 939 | 1.70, 7.17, 6.49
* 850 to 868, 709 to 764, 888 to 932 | 3.91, 7.03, 6.51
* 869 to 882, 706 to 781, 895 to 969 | 1.80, 6.9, 6.38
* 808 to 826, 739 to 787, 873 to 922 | 2.05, 6.87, 6.28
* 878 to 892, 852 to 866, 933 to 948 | -1.38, 5.17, 6.37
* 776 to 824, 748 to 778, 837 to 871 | -2.64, 6.65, 5.25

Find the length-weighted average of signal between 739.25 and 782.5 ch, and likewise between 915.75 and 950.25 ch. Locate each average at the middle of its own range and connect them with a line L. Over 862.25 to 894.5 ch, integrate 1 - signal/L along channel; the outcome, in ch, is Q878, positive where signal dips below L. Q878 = 4.13 ch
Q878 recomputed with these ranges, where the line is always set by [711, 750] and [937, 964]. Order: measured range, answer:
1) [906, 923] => -0.5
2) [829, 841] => 2.5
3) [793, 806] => 0.5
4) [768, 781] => 0.6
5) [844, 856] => 2.3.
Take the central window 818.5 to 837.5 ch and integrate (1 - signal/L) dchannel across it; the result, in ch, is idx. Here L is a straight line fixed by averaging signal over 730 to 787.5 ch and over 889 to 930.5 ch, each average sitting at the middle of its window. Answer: 3.5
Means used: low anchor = 6.93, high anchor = 6.51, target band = 5.49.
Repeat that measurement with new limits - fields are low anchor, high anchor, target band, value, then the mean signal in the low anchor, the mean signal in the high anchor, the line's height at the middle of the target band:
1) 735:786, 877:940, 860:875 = 3.0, 6.91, 6.42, 6.55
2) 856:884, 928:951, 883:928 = -4.2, 5.42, 6.39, 5.91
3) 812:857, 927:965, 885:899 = -0.8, 5.51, 6.32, 5.93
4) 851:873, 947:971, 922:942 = -2.5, 5.24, 6.11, 5.86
